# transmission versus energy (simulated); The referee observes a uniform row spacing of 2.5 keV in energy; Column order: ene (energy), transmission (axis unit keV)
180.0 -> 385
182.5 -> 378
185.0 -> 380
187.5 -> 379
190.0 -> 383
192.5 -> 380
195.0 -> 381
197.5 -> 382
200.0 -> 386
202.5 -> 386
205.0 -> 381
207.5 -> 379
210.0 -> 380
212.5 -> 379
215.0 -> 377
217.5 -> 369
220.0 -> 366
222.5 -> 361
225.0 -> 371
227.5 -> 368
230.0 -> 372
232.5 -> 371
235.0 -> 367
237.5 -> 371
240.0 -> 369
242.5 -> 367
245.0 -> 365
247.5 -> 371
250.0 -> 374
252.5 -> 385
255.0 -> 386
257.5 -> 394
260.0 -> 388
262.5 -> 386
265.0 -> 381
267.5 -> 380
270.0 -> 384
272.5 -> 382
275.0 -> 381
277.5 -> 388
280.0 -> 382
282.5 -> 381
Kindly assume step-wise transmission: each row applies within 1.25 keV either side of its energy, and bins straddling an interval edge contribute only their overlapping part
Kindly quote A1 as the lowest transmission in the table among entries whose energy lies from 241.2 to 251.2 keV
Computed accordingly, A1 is 365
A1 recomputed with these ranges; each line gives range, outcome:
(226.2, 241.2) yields 367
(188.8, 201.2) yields 380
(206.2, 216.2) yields 377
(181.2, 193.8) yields 378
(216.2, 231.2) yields 361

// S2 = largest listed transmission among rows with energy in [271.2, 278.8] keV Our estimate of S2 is 388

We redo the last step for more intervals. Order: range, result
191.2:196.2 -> 381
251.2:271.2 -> 394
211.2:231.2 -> 379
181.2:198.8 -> 383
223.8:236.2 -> 372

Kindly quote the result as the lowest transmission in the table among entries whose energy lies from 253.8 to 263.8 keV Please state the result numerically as 386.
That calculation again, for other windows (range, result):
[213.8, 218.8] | 369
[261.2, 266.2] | 381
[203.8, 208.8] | 379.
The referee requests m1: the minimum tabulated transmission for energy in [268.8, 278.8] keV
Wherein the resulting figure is 381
